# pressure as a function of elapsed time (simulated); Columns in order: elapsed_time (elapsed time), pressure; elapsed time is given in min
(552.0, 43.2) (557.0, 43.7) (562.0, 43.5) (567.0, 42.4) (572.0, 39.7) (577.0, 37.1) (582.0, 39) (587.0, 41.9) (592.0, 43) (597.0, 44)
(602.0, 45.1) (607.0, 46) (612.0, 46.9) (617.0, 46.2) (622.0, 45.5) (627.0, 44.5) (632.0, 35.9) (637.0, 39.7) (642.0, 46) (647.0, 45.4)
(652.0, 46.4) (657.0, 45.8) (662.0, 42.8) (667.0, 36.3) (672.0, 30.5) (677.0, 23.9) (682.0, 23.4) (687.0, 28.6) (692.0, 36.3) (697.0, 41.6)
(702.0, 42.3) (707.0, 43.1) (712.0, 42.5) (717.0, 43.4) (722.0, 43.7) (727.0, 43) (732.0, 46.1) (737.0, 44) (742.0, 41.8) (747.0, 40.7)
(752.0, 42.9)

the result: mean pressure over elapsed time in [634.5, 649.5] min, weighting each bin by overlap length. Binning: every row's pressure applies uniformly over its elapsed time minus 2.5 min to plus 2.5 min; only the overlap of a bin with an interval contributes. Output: 43.7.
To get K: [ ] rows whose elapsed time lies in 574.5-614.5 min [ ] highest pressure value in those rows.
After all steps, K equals 46.9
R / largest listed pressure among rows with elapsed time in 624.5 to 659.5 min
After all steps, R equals 46.4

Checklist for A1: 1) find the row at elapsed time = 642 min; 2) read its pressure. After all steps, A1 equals 46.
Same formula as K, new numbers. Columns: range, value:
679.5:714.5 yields 43.1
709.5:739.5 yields 46.1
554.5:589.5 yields 43.7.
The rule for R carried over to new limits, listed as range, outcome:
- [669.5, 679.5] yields 30.5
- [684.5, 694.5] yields 36.3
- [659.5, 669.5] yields 42.8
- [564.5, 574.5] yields 42.4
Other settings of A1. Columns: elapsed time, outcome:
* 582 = 39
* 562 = 43.5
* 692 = 36.3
